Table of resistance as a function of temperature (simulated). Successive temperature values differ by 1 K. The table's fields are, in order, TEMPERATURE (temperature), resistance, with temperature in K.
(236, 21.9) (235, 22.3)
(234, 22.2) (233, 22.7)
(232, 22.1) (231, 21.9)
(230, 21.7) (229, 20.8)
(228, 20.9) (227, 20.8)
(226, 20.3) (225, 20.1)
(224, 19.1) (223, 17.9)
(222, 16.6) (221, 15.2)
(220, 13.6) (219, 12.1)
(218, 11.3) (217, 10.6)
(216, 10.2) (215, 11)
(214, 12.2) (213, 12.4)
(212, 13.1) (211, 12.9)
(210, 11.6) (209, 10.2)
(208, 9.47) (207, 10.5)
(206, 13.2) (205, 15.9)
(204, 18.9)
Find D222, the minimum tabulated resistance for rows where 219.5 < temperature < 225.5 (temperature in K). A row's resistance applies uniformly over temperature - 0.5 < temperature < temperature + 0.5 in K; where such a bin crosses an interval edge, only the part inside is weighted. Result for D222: 13.6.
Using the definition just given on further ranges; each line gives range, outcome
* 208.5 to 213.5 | 10.2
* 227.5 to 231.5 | 20.8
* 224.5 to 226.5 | 20.1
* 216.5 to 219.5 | 10.6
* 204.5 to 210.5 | 9.47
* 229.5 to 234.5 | 21.7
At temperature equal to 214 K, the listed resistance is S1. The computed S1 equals 12.2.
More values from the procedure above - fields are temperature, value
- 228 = 20.9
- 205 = 15.9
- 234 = 22.2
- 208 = 9.47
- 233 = 22.7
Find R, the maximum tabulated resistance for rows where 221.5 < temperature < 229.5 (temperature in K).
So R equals 20.9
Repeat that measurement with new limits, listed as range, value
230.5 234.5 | 22.7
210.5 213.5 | 13.1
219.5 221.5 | 15.2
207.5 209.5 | 10.2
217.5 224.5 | 19.1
